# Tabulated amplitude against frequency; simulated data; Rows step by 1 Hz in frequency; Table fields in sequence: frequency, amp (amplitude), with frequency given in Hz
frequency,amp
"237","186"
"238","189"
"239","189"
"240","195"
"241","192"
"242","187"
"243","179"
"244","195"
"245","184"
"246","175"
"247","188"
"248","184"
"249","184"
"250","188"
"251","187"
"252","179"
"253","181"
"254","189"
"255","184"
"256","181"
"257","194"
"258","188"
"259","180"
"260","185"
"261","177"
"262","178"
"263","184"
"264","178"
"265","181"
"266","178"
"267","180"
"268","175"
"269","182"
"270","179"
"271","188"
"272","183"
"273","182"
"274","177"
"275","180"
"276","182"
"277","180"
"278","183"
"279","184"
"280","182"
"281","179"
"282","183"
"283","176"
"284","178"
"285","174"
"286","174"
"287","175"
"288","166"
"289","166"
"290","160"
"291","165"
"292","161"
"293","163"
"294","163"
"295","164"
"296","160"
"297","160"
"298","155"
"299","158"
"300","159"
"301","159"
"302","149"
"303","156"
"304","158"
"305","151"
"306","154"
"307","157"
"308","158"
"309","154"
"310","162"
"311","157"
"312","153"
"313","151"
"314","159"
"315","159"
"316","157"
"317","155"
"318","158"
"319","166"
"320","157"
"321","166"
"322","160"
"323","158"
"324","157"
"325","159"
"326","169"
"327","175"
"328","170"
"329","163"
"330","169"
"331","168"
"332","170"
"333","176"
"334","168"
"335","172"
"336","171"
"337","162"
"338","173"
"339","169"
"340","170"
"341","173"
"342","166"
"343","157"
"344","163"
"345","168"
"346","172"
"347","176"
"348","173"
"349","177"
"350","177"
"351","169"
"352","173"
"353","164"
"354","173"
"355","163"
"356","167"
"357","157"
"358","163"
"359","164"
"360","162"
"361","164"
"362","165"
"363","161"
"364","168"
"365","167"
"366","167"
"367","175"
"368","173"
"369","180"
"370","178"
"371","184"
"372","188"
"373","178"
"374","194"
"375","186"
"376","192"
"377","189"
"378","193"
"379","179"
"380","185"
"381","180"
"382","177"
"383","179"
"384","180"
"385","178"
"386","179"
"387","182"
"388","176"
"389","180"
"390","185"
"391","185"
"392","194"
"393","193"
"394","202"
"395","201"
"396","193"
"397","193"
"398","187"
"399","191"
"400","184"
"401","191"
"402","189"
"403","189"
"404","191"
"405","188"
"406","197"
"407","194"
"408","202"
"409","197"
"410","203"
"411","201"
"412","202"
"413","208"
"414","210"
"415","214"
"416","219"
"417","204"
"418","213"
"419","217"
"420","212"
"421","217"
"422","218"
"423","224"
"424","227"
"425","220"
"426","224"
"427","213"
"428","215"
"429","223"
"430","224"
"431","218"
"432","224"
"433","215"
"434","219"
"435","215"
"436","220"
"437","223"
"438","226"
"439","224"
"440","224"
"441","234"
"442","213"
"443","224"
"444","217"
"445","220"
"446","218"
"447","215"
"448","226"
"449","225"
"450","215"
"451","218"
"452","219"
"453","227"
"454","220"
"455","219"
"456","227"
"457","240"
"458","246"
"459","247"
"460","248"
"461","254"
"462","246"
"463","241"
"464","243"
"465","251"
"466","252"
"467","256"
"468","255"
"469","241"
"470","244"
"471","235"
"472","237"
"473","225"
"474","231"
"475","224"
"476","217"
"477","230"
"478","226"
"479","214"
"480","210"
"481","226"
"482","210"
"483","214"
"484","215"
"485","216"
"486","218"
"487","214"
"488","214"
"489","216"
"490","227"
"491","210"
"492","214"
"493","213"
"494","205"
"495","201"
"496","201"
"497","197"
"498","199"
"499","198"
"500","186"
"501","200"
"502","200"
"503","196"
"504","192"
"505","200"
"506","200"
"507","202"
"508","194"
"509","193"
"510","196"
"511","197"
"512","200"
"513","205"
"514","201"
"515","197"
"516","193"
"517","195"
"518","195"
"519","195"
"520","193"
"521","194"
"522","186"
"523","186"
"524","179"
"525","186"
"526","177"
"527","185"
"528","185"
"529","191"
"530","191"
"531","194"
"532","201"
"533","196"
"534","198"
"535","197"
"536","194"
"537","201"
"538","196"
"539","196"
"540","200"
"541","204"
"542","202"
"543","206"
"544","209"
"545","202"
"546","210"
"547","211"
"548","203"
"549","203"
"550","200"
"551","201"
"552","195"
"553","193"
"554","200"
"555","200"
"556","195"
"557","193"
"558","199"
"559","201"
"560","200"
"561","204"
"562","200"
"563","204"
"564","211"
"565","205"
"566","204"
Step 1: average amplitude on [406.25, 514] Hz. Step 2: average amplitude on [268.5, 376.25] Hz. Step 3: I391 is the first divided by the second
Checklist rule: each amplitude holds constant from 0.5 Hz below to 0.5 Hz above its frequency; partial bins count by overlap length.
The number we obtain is 1.30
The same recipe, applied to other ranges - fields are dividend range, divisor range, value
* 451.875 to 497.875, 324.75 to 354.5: 1.34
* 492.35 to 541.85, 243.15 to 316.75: 1.13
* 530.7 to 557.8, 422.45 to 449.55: 0.90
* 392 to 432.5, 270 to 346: 1.24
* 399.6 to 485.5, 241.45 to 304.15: 1.25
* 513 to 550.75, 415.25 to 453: 0.89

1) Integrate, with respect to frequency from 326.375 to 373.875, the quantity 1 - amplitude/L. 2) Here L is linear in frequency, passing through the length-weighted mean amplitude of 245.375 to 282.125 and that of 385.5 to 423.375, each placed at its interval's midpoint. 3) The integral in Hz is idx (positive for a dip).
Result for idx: 5.4 Hz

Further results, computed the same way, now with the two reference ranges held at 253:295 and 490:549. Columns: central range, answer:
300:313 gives 1.8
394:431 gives -3.2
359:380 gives 1.0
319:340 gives 1.8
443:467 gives -5.0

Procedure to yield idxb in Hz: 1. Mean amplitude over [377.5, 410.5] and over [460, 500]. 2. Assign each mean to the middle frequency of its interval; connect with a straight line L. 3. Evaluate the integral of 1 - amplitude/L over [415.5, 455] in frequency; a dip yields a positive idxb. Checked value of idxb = -2.76 Hz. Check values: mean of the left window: 188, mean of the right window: 224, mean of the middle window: 220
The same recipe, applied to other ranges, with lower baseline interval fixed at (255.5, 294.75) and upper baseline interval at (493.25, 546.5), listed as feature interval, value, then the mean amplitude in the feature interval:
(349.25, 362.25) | 1.2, 166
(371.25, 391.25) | 0.3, 183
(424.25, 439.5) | -2.5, 220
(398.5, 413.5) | -0.6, 195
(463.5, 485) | -4.3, 231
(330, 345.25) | 1.2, 168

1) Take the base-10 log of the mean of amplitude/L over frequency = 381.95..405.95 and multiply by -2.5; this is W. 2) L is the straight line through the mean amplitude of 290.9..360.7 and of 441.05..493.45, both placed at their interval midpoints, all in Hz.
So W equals 0.040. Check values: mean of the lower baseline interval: 163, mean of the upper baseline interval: 227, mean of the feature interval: 187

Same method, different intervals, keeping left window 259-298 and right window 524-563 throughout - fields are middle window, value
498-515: -0.02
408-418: -0.11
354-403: 0.02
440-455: -0.17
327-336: 0.06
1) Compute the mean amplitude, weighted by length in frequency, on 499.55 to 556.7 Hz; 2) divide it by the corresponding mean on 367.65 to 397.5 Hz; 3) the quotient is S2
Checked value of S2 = 1.06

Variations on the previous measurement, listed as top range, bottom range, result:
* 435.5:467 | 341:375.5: 1.35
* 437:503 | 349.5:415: 1.22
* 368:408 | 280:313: 1.15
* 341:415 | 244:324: 1.06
